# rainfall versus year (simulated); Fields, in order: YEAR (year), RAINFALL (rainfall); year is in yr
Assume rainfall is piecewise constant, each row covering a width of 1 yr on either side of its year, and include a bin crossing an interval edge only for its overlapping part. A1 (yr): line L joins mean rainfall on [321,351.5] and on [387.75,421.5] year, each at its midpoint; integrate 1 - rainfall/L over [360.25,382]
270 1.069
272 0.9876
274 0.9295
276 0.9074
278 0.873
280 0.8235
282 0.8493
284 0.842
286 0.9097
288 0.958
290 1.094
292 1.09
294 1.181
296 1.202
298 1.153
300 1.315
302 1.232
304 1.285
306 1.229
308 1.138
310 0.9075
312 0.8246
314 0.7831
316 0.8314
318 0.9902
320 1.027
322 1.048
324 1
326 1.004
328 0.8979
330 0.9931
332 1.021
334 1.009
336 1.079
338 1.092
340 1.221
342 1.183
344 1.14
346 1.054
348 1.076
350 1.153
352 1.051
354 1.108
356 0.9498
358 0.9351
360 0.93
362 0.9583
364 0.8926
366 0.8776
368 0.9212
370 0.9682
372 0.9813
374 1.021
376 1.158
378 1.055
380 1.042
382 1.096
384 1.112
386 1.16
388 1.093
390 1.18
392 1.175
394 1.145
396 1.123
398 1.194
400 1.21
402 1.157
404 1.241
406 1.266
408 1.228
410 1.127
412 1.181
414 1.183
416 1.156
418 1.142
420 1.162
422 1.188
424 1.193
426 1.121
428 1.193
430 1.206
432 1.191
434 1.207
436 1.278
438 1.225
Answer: 2.6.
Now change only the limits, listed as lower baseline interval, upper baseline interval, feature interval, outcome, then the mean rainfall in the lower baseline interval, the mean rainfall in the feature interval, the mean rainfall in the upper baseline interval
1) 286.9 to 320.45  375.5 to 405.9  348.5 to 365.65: 1.9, 1.07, 0.995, 1.15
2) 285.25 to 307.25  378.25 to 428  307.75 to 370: 8.3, 1.15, 1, 1.16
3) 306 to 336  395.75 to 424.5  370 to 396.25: 0.6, 0.975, 1.1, 1.18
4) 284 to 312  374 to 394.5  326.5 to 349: 0.9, 1.11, 1.07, 1.12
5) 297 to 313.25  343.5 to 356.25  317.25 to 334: 1.7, 1.13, 0.998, 1.08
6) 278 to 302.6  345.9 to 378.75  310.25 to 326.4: 1.5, 1.04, 0.935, 1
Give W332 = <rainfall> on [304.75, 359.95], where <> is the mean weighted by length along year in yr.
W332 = 1.03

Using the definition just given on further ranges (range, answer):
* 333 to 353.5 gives 1.11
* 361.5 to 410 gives 1.1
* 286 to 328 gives 1.06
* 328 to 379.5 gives 1.03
